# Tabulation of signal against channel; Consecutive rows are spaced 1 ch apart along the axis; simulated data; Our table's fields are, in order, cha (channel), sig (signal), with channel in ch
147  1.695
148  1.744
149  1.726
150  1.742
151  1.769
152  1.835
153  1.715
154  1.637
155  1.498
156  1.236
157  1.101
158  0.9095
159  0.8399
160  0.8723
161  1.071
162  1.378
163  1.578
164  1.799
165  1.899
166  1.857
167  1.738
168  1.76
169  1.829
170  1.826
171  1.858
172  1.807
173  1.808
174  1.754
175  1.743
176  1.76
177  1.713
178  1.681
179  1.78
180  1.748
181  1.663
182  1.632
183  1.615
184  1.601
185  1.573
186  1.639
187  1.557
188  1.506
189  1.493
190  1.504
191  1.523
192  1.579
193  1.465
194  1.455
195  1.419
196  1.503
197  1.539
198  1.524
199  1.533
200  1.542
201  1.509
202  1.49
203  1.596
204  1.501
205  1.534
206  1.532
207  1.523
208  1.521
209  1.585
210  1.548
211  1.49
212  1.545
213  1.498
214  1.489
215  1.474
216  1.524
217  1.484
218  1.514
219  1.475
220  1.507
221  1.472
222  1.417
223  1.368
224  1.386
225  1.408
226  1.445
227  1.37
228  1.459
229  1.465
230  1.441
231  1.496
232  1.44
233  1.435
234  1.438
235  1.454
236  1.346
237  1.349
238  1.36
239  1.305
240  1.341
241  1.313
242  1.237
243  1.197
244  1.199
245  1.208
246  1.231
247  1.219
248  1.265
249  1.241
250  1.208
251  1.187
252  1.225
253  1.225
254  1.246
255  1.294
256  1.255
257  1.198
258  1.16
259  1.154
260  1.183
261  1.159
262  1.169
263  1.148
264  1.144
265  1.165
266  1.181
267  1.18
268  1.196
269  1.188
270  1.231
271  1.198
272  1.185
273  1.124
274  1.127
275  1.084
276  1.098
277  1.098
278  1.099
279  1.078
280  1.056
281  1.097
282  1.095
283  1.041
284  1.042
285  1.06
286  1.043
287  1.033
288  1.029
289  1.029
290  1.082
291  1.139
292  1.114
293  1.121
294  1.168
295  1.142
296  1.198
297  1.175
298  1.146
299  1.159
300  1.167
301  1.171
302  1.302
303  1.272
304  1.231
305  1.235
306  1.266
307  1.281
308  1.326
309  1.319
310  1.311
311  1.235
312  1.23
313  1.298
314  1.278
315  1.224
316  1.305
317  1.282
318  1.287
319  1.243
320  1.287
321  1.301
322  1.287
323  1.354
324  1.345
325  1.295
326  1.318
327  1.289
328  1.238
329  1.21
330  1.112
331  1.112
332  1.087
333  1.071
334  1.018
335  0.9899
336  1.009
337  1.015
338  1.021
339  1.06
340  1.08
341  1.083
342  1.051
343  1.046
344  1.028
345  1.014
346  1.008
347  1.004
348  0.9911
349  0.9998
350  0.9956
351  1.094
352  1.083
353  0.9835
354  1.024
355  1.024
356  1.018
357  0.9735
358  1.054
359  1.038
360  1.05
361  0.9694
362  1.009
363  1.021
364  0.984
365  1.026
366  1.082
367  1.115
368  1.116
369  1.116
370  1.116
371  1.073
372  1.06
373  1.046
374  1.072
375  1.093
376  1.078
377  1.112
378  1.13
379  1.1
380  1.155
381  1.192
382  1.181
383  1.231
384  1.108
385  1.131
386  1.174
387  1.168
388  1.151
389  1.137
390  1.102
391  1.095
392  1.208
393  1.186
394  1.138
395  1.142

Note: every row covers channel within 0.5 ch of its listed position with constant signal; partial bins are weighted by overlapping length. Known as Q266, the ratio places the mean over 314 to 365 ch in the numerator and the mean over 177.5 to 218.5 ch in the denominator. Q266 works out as 0.72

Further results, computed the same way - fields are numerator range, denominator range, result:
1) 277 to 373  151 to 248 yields 0.75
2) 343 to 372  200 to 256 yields 0.74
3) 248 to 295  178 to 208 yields 0.74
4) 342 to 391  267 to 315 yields 0.92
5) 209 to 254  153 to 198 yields 0.88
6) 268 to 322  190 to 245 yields 0.81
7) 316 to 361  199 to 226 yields 0.74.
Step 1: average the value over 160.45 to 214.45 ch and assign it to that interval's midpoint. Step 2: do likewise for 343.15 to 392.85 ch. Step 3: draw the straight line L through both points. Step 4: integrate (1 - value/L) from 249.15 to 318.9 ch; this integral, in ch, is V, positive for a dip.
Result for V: 7.44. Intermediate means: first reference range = 1.6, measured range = 1.18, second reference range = 1.08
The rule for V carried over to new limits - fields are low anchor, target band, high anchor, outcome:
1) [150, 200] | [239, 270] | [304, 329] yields 4.4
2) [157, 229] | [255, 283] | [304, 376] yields 3.7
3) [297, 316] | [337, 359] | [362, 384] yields 2.4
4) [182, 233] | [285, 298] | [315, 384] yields 1.7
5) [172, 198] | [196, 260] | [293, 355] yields 3.5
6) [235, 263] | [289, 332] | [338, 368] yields -4.4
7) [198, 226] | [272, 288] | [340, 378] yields 2.6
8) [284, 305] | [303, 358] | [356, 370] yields -3.1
